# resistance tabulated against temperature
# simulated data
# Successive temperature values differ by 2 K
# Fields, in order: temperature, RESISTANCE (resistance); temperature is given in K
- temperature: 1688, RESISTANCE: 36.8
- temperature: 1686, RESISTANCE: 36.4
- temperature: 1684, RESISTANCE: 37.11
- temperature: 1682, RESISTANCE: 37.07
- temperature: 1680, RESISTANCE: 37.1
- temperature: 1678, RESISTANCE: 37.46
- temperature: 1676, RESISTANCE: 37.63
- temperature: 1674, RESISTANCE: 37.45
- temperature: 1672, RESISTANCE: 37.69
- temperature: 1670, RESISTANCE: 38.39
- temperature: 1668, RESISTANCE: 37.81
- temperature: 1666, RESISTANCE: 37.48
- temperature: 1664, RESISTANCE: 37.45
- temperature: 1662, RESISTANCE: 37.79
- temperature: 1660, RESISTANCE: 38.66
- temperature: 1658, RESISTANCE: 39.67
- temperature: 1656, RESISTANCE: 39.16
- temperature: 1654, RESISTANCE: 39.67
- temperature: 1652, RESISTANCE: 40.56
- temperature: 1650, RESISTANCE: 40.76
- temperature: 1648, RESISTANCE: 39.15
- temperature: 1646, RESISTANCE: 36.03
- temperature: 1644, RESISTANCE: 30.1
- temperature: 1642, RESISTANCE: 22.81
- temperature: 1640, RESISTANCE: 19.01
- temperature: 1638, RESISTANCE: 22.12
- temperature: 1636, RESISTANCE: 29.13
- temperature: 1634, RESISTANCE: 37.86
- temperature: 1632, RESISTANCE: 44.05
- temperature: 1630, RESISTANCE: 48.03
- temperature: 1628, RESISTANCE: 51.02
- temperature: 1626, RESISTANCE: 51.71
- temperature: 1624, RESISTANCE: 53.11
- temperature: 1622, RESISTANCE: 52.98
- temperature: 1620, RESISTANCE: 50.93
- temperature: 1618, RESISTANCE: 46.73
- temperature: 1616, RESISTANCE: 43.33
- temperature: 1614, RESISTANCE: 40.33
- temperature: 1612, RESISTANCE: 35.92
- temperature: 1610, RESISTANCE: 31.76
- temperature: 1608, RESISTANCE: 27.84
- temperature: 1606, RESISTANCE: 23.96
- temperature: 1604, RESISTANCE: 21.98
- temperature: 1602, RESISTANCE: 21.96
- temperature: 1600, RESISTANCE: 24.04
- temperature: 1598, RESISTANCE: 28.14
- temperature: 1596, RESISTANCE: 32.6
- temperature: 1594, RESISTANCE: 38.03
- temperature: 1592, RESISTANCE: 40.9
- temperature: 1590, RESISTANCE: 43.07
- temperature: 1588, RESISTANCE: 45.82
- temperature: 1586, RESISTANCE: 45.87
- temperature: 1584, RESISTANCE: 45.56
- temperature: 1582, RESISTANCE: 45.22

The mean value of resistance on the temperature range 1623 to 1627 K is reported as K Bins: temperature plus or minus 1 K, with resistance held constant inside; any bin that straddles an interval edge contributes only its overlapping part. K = 52.4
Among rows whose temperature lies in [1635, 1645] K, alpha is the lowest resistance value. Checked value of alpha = 19.01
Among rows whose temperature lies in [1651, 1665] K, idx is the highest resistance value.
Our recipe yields 40.56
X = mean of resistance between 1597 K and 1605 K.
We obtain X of 24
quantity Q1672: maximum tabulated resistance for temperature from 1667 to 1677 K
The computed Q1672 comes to 38.39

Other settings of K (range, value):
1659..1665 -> 38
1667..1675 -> 37.8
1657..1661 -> 39.2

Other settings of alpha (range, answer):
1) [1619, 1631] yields 48.03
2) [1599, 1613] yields 21.96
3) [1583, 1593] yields 40.9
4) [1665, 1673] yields 37.48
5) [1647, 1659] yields 39.15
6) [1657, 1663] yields 37.79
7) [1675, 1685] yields 37.07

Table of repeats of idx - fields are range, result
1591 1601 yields 40.9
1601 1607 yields 23.96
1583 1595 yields 45.87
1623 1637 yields 53.11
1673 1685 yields 37.63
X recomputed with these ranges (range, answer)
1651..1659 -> 39.8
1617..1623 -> 50.2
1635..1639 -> 25.6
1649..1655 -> 40.3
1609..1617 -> 37.8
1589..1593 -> 42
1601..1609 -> 23.9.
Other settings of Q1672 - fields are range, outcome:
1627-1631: 51.02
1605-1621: 50.93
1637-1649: 39.15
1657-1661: 39.67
